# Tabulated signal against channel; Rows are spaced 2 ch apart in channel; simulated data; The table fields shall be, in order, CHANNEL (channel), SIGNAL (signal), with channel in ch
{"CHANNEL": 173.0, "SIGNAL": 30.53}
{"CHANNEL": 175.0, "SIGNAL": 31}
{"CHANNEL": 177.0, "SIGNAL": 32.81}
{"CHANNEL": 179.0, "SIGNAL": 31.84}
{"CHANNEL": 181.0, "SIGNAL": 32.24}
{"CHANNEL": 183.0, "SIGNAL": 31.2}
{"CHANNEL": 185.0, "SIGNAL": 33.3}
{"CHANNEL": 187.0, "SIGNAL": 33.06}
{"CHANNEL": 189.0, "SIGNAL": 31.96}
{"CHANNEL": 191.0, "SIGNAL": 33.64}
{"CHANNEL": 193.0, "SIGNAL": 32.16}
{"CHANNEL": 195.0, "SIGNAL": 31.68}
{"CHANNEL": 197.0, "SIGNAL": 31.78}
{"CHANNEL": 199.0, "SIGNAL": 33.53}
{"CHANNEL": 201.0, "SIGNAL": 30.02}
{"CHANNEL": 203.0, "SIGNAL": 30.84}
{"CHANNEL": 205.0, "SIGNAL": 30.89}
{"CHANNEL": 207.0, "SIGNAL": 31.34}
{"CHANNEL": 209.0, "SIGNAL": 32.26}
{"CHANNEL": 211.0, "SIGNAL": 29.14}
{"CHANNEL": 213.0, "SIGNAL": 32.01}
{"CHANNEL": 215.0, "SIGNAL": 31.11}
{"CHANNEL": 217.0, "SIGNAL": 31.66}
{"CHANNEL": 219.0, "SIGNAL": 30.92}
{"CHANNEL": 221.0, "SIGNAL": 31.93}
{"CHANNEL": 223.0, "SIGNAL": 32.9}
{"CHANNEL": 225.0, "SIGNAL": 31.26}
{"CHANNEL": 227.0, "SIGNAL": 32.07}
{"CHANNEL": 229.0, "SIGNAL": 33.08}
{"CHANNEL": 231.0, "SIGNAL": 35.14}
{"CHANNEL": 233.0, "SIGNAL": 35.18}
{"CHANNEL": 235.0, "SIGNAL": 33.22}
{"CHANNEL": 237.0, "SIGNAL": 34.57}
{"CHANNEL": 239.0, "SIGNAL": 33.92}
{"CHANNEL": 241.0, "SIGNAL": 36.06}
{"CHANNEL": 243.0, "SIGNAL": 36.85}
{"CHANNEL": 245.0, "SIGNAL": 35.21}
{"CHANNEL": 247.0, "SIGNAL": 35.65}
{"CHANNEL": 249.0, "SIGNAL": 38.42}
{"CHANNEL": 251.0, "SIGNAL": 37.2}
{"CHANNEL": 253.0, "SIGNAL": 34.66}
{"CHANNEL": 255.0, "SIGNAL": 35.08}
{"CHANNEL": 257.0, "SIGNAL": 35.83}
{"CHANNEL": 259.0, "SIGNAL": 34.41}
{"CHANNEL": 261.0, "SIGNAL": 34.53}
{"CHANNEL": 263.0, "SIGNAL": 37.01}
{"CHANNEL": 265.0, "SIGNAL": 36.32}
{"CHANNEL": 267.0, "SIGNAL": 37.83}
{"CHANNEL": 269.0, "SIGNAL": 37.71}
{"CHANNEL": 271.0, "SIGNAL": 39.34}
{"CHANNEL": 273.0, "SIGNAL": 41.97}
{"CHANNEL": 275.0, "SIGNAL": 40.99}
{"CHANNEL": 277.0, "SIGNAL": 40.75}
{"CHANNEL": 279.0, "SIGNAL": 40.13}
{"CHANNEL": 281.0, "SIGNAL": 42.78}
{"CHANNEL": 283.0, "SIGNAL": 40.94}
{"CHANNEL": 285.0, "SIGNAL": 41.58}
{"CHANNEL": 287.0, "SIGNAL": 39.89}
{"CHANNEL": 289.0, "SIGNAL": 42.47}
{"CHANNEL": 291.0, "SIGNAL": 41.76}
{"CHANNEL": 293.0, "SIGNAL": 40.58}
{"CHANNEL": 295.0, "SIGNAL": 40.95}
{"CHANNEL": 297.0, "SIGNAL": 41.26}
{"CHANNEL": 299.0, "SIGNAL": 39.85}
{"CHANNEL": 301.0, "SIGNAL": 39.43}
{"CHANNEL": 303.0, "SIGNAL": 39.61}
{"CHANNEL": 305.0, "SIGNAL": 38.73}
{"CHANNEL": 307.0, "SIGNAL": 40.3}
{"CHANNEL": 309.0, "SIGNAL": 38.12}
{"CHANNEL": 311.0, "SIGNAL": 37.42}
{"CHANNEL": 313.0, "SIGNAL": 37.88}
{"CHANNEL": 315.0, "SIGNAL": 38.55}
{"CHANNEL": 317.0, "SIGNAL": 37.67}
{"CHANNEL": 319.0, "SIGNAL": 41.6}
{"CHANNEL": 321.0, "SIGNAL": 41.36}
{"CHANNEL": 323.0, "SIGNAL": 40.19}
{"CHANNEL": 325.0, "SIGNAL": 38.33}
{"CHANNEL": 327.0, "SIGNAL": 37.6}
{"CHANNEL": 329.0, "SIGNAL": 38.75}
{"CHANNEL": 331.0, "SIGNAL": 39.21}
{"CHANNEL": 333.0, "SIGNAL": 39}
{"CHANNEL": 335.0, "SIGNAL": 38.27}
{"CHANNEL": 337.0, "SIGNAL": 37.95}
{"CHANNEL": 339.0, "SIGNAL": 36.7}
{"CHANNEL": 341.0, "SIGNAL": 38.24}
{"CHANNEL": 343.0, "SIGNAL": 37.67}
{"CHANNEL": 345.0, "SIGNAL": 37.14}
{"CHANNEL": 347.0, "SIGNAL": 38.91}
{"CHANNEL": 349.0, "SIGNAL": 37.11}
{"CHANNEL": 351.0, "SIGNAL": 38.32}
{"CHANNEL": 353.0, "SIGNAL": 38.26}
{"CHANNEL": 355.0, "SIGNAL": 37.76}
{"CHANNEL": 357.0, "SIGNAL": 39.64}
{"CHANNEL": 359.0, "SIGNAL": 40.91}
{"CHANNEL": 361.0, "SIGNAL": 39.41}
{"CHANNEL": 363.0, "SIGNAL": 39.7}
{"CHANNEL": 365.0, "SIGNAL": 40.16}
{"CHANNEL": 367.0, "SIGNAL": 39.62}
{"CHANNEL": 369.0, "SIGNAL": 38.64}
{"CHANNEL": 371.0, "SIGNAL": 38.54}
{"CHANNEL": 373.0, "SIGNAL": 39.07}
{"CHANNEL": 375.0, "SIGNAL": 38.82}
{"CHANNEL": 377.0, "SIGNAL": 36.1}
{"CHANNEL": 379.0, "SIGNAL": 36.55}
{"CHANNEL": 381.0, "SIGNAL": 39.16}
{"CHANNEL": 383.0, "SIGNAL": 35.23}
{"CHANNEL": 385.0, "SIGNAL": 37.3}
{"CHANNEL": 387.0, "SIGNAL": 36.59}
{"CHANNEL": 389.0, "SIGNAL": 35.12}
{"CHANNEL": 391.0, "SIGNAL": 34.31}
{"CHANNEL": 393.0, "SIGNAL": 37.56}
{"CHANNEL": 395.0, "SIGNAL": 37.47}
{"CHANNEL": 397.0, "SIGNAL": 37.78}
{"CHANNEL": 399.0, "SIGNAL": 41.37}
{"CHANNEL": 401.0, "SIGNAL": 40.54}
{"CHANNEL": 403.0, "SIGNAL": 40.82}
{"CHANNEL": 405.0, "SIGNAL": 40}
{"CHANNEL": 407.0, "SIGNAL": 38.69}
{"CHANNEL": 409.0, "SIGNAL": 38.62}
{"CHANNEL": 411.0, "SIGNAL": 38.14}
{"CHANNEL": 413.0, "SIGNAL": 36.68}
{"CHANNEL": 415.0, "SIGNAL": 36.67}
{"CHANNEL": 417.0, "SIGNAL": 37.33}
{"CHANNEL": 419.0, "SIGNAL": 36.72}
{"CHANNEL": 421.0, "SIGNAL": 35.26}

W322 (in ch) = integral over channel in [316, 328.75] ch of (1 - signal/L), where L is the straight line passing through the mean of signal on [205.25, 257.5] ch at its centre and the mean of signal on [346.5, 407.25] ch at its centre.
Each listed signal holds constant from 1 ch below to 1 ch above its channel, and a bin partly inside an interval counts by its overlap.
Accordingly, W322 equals -0.98 ch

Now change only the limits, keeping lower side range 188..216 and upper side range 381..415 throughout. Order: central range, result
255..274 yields -2.0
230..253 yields -1.9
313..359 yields -3.5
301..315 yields -1.5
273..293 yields -4.1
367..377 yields -0.4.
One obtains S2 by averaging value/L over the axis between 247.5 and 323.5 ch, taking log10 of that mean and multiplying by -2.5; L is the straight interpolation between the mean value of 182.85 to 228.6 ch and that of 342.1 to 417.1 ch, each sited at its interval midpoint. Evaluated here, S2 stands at -0.13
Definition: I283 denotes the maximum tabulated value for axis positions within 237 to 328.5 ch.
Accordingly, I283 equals 42.78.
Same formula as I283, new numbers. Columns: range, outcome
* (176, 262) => 38.42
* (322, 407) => 41.37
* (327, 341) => 39.21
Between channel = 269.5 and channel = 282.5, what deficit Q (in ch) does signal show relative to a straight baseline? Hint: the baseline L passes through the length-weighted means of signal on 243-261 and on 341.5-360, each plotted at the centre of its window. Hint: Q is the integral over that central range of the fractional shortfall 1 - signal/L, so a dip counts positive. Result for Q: -1.6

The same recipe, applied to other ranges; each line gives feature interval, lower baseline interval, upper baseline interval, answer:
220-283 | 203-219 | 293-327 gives -3.06 ch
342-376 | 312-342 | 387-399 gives -0.87 ch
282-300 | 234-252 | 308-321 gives -1.57 ch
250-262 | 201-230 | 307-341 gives -0.39 ch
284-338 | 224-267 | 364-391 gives -4.78 ch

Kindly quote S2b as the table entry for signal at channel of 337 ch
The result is 37.95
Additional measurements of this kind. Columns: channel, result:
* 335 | 38.27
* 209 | 32.26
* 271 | 39.34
